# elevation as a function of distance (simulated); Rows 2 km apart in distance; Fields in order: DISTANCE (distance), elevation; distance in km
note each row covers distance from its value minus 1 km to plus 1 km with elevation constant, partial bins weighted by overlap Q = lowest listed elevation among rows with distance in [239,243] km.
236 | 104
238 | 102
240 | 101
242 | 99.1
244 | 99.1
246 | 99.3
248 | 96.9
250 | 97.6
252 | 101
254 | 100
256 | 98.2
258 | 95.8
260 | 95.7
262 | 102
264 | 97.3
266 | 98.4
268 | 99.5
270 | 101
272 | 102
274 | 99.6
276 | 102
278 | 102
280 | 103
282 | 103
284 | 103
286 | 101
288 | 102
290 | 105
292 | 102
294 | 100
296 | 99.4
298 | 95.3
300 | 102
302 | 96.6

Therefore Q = 99.1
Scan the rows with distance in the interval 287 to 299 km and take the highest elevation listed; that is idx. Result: 105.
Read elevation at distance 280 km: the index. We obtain 103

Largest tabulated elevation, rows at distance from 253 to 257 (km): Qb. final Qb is 100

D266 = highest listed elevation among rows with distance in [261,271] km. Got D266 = 102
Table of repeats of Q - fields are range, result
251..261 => 95.7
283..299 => 95.3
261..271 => 97.3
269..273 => 101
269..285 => 99.6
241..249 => 96.9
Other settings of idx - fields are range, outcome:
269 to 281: 103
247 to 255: 101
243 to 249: 99.3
